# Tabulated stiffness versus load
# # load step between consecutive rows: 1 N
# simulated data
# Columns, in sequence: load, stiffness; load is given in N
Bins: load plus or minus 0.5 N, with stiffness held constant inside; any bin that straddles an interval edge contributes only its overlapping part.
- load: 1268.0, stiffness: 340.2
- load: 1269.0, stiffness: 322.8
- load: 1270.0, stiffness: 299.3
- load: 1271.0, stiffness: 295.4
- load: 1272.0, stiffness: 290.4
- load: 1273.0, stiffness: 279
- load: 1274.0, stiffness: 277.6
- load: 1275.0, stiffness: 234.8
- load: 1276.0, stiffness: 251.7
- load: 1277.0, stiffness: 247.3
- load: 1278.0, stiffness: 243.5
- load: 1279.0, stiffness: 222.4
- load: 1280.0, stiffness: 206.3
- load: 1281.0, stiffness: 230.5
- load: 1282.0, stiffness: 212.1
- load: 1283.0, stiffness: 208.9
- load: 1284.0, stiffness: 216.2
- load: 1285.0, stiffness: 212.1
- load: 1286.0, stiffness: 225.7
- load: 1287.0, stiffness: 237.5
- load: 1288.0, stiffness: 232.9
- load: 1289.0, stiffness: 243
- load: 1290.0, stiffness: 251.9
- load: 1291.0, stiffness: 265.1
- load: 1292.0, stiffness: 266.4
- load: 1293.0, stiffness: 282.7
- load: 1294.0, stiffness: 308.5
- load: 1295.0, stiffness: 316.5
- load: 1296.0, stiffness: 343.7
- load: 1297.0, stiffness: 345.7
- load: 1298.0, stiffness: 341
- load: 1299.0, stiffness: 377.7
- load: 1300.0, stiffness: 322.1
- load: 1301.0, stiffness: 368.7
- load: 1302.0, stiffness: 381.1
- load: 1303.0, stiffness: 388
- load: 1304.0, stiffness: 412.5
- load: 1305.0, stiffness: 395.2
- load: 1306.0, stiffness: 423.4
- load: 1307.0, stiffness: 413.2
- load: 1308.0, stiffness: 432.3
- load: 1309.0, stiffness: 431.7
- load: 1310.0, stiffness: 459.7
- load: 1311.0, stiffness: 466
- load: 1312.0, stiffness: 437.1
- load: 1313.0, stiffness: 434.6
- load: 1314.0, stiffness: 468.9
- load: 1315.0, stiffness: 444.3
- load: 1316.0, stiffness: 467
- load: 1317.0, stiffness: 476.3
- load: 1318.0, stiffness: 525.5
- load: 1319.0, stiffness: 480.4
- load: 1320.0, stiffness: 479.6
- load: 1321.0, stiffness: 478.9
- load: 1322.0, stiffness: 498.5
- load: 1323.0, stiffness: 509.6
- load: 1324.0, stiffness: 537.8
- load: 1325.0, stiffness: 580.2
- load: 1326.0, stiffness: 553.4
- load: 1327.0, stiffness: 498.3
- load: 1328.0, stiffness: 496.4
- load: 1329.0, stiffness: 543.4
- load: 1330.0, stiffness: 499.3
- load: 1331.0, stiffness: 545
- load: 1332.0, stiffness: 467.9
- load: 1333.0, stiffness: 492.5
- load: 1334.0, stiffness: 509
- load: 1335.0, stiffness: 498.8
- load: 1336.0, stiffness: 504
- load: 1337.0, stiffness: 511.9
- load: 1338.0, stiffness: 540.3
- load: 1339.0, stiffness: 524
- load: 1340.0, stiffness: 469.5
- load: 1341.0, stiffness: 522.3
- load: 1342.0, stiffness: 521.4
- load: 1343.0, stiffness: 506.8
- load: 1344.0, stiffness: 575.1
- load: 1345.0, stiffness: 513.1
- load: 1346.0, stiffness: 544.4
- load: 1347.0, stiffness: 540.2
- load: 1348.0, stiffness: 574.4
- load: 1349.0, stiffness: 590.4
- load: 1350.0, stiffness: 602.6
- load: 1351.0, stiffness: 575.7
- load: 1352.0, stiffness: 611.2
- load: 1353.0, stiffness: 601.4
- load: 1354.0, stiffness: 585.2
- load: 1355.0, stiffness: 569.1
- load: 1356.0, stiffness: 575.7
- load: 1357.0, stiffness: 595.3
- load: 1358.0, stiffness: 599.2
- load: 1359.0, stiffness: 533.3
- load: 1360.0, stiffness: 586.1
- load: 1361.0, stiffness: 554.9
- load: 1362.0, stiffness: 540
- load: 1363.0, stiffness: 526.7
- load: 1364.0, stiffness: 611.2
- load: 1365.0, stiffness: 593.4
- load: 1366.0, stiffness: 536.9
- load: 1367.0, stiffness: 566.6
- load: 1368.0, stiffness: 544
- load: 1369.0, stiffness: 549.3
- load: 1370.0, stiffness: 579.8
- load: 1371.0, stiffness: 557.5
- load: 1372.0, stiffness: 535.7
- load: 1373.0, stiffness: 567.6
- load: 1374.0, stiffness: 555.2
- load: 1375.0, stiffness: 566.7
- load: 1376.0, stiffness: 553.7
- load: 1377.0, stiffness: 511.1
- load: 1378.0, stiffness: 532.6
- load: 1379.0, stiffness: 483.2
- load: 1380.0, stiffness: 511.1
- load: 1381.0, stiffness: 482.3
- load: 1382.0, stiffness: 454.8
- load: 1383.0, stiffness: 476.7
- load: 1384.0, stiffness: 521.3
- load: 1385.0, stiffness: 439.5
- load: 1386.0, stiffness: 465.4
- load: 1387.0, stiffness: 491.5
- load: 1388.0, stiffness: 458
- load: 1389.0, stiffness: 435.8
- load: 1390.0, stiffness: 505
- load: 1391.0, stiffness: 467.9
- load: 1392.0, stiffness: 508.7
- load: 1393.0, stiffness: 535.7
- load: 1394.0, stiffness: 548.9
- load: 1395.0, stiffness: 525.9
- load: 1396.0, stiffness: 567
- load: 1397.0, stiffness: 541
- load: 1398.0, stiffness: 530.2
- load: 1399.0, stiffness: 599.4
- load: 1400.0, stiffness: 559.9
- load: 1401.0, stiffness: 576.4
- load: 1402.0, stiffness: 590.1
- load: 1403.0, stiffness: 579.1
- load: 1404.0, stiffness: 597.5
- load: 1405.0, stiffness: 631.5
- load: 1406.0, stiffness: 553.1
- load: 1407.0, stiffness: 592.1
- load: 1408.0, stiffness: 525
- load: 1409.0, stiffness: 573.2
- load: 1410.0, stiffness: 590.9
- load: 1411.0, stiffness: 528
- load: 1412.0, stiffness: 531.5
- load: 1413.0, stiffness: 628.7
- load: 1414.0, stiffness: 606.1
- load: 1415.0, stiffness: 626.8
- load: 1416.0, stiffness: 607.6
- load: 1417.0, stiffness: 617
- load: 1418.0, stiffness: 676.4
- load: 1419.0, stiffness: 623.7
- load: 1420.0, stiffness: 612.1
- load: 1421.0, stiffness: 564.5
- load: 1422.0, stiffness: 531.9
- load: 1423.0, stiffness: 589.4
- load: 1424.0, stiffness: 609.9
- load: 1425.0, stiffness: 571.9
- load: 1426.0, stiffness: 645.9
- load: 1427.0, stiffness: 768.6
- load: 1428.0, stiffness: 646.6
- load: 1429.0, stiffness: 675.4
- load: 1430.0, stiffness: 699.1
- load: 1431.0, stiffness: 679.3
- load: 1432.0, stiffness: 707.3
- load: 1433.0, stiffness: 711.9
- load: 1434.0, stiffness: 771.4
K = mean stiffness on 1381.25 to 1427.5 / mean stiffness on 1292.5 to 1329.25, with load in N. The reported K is 1.3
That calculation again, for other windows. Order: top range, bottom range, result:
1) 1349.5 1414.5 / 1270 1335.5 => 1.46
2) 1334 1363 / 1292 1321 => 1.36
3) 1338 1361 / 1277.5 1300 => 2.11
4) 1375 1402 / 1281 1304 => 1.77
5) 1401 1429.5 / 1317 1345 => 1.18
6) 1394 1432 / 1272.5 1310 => 1.99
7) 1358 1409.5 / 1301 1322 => 1.21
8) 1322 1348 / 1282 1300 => 1.90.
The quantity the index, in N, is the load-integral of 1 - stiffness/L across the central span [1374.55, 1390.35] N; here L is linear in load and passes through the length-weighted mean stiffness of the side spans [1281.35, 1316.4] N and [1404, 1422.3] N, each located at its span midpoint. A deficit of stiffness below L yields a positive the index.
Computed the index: 0.9 N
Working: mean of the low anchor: 343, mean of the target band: 493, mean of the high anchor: 591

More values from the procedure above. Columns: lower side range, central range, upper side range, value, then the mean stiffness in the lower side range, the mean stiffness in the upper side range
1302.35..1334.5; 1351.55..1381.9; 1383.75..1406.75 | -2.65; 476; 532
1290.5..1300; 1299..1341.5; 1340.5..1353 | -3.97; 317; 558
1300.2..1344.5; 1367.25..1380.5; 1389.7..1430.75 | 0.01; 480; 588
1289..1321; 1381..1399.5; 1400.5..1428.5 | 1.70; 393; 600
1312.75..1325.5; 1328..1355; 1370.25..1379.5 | -1.32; 492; 541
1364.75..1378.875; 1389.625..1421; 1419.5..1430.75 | 1.46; 551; 630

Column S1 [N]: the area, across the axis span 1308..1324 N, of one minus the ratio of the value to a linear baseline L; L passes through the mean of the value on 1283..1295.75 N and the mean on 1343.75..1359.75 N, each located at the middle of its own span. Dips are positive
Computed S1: -3.3 N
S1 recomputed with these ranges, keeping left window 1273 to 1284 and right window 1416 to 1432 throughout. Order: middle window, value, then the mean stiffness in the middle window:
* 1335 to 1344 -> -2.5 N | 515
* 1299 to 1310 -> -3.3 N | 399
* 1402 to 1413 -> 0.3 N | 574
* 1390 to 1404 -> 0.3 N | 549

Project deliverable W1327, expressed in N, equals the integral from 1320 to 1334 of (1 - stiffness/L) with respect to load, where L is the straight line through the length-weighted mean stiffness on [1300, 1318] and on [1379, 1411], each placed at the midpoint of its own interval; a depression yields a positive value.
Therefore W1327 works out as -1.99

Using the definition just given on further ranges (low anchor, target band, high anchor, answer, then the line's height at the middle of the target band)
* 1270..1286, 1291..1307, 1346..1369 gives -0.9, 330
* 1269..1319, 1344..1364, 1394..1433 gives -4.4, 467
